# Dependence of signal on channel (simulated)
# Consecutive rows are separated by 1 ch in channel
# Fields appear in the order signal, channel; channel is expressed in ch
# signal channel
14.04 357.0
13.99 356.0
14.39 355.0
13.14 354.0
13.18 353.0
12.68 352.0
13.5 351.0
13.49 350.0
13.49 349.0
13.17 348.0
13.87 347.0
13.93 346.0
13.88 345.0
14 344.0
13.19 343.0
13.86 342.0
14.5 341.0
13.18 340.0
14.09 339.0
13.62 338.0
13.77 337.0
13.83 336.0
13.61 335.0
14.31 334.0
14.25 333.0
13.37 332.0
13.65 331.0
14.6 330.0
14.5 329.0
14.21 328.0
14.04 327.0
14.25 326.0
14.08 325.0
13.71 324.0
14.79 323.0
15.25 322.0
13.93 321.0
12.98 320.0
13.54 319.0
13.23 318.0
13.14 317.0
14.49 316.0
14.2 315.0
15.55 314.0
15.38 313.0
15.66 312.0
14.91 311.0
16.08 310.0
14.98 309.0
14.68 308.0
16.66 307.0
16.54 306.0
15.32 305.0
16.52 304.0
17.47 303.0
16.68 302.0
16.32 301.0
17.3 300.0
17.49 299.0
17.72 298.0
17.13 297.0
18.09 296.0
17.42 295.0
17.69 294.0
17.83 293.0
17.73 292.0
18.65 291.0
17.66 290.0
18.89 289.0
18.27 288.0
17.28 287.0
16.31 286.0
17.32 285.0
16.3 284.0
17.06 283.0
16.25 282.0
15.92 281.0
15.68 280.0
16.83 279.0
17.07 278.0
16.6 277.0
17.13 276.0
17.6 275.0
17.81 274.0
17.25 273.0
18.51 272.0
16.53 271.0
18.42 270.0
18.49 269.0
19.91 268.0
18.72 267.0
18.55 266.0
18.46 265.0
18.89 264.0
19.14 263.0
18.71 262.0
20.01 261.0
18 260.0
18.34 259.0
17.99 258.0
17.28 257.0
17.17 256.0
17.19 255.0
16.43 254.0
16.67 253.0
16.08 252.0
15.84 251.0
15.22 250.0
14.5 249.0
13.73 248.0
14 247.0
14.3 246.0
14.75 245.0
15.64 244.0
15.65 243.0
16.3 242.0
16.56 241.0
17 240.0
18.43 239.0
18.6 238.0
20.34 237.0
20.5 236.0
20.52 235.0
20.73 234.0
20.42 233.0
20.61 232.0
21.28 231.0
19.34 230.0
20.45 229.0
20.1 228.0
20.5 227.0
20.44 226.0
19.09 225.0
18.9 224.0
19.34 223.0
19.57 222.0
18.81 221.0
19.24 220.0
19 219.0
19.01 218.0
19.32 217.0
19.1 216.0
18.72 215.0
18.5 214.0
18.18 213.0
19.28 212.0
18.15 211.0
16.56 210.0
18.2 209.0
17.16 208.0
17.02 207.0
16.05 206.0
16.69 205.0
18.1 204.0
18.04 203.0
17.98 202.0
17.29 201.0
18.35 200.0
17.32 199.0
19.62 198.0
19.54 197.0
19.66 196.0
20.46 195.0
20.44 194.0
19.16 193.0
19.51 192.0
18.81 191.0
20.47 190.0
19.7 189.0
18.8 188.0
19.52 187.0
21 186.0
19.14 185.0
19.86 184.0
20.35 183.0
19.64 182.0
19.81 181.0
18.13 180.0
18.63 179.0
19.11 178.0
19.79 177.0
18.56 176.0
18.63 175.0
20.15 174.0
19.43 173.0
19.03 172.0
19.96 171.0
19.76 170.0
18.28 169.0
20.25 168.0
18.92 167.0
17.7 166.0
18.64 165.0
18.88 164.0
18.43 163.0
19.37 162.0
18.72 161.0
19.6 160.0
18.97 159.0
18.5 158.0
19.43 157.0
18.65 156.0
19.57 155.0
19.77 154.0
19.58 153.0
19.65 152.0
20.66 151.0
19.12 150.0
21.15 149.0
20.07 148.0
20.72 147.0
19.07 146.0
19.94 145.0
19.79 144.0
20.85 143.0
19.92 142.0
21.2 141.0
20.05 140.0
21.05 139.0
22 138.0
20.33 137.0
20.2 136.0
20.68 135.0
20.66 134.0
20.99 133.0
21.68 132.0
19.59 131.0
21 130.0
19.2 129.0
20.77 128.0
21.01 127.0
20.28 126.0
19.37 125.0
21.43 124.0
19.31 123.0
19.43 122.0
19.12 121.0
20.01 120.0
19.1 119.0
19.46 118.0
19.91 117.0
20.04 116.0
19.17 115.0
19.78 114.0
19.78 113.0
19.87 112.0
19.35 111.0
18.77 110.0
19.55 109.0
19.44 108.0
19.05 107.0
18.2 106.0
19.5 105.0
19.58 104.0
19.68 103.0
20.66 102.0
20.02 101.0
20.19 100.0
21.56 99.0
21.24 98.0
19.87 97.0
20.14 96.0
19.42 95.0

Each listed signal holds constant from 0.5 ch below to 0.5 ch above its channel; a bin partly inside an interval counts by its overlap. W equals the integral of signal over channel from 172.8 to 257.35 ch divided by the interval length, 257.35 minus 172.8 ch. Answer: 18.4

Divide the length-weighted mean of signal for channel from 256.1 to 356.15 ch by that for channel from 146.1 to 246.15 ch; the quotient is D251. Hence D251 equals 0.83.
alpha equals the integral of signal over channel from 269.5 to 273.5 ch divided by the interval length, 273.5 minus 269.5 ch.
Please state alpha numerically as 17.7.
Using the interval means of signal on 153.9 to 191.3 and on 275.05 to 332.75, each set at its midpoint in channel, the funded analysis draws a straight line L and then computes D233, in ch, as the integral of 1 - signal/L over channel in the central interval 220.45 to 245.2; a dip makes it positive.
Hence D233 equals -1.8 ch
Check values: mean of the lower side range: 19.3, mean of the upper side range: 15.9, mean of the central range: 19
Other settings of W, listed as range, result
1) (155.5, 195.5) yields 19.3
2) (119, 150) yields 20.3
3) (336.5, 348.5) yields 13.8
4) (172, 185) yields 19.3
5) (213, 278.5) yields 18.1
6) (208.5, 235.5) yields 19.4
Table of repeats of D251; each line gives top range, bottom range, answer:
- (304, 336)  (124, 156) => 0.72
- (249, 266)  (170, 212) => 0.93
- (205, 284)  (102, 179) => 0.91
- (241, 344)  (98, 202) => 0.82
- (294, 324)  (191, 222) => 0.85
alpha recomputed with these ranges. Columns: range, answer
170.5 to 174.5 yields 19.6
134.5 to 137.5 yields 20.4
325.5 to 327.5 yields 14.1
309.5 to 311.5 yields 15.5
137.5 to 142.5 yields 20.8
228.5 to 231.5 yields 20.4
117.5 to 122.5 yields 19.4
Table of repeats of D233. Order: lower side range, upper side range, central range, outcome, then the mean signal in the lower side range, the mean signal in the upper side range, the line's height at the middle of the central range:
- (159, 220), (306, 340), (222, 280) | -3.9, 18.9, 14.4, 16.8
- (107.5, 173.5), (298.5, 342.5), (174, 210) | -1.0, 19.8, 14.7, 18.3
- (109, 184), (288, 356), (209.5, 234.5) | -2.4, 19.7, 15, 17.7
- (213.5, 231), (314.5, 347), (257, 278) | -1.3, 19.4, 13.9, 17.1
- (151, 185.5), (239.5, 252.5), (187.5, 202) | -1.0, 19.2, 15.4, 17.9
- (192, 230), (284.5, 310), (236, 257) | 2.0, 18.8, 17.1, 18.1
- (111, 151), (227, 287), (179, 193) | -0.3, 20.2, 17.6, 19.1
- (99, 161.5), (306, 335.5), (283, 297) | -2.1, 19.9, 14.5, 15.3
